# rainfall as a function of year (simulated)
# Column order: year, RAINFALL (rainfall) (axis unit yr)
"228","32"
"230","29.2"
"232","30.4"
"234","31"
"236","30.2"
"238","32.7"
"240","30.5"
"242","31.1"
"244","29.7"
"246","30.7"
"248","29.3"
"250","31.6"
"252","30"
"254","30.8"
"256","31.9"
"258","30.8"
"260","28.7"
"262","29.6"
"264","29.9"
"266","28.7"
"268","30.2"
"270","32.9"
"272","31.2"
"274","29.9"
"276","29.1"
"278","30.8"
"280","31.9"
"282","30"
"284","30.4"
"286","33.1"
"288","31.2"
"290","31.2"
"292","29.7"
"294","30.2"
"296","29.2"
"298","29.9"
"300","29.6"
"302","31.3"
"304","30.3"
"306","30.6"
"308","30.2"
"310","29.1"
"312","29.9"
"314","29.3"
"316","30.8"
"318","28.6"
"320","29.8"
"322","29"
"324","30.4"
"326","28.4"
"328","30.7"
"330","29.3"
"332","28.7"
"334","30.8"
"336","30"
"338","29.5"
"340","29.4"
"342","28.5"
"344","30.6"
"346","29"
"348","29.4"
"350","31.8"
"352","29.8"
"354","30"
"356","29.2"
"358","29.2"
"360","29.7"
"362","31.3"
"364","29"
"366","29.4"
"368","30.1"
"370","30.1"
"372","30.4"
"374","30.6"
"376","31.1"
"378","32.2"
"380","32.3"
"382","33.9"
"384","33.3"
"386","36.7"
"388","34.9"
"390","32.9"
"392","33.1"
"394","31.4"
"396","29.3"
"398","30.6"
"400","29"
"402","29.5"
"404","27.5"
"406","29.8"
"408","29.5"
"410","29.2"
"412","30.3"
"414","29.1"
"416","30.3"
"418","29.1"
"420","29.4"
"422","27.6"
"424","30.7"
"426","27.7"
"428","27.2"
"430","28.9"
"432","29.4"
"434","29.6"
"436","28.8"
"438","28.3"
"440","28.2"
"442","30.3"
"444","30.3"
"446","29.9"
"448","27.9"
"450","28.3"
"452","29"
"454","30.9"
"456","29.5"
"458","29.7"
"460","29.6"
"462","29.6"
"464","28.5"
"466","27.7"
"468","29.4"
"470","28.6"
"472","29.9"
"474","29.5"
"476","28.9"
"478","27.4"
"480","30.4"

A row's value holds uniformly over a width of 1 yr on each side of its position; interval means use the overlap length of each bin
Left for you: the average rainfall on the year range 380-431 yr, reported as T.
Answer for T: 30.5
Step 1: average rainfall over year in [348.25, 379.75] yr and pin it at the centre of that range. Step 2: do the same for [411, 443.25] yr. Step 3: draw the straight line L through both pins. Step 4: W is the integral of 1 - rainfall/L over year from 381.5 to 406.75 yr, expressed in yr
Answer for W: -1.65 yr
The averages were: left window 30.3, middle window 31.7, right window 29.1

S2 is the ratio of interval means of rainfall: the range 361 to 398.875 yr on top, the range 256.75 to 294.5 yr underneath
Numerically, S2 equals 1.0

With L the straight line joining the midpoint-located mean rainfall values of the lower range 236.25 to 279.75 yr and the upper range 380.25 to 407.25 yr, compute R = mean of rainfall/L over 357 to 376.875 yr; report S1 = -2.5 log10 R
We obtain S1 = 0.048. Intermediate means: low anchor 30.5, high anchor 31.7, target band 30.1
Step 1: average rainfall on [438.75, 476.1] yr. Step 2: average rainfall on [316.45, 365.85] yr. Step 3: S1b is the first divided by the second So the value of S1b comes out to 0.99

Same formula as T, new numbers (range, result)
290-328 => 29.9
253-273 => 30.5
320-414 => 30.4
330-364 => 29.8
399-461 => 29.2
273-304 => 30.5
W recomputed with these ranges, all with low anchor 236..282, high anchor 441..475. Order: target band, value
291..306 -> 0.11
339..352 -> 0.10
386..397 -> -1.11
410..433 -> 0.37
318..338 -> 0.33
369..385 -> -1.03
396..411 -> 0.18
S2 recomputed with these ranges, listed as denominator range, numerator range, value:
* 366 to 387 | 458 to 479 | 0.91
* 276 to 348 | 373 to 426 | 1.03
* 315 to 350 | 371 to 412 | 1.06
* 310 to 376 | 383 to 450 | 1.01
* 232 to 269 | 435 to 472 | 0.96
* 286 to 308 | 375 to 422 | 1.02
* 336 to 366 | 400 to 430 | 0.98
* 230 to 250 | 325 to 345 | 0.97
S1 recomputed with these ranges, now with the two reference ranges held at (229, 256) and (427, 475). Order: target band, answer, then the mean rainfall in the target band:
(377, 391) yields -0.142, 33.7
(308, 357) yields 0.010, 29.7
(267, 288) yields -0.021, 31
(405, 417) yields -0.011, 29.7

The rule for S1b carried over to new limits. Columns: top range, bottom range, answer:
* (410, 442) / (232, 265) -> 0.95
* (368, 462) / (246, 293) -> 0.99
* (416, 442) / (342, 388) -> 0.93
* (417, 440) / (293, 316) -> 0.96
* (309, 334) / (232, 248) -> 0.96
